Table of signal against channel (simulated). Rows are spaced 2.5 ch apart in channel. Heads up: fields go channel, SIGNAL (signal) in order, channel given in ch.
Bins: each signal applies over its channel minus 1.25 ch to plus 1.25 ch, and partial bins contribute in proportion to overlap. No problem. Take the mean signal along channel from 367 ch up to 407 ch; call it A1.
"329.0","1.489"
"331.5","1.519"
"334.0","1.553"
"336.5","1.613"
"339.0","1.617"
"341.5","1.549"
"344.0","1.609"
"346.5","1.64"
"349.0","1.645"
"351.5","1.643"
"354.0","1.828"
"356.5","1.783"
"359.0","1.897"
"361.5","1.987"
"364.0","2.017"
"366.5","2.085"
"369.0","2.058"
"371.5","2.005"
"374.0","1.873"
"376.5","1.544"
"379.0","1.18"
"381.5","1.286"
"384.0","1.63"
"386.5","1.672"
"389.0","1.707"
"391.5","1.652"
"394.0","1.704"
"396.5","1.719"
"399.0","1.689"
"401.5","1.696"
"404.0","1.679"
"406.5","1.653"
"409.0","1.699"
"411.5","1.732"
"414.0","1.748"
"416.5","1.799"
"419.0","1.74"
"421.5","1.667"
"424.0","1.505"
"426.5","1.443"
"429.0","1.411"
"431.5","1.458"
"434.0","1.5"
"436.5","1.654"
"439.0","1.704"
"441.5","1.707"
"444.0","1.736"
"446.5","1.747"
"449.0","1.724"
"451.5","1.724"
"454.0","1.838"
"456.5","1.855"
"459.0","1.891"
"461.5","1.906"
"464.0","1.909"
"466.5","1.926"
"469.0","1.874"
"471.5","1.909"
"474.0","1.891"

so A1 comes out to 1.68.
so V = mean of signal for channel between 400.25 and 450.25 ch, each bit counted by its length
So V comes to 1.65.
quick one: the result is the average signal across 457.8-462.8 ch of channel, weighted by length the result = 1.9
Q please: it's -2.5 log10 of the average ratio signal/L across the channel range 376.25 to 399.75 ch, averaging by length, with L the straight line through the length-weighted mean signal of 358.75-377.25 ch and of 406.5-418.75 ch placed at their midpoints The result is 0.17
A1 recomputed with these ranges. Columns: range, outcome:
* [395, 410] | 1.69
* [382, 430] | 1.66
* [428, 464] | 1.71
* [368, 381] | 1.7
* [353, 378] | 1.9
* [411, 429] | 1.64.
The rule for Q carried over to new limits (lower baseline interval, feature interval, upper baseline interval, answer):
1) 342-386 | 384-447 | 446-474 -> 0.09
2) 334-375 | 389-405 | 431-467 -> 0.05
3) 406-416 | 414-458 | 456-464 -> 0.09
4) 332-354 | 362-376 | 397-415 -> -0.20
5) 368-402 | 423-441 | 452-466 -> 0.17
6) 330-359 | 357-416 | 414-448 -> -0.06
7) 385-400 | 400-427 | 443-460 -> 0.03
